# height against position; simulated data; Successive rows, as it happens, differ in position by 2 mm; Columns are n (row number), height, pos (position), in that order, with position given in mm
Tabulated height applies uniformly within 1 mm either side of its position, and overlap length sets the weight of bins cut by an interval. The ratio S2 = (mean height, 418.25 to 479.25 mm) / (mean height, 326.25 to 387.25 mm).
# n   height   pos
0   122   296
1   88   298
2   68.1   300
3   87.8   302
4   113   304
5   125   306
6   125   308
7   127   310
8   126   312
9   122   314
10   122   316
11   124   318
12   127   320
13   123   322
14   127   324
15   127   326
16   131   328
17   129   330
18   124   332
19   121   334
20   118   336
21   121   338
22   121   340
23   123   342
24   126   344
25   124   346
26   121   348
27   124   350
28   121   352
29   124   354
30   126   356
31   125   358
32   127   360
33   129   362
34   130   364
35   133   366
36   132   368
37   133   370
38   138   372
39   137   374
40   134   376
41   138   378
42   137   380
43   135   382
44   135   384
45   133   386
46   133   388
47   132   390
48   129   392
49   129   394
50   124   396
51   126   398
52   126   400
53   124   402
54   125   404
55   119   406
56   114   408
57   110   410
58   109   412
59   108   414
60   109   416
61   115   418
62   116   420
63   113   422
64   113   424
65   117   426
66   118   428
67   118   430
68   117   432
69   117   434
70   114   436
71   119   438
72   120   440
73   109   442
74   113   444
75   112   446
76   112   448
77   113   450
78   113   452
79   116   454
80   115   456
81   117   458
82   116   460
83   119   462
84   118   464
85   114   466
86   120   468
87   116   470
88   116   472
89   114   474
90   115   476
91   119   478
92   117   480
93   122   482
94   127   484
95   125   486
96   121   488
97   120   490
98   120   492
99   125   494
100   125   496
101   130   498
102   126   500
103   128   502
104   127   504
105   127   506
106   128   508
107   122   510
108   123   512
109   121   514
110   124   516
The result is 0.9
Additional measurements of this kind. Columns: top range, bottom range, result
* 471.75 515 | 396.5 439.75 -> 1.05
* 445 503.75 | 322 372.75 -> 0.94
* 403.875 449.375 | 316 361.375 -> 0.92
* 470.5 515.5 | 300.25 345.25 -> 1.01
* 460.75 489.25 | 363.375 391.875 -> 0.89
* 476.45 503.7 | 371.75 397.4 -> 0.93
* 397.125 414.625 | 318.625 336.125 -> 0.94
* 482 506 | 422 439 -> 1.07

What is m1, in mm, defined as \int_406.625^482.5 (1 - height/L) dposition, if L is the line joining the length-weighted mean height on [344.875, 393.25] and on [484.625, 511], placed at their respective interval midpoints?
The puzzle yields 7.24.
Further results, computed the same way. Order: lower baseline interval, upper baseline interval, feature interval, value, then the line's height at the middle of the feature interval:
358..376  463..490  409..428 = 2.01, 126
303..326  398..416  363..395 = -3.92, 119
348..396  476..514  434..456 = 2.13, 127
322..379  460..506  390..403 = -0.17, 125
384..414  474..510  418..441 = 1.31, 124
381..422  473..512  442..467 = 1.66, 123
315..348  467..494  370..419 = -1.48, 122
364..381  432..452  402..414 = 0.87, 124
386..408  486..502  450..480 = 2.08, 125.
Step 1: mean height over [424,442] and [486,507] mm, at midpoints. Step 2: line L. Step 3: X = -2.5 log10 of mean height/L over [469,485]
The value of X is 0.04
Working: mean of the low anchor 117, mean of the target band 118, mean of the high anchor 125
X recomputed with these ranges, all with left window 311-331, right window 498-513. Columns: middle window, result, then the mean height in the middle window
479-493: 0.038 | 122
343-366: 0.003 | 126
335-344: 0.040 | 121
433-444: 0.094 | 116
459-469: 0.077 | 117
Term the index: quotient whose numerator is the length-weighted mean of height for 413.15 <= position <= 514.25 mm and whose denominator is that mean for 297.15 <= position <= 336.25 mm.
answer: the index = 1.0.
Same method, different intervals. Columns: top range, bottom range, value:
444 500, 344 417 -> 0.94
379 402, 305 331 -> 1.04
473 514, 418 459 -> 1.07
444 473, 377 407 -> 0.89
